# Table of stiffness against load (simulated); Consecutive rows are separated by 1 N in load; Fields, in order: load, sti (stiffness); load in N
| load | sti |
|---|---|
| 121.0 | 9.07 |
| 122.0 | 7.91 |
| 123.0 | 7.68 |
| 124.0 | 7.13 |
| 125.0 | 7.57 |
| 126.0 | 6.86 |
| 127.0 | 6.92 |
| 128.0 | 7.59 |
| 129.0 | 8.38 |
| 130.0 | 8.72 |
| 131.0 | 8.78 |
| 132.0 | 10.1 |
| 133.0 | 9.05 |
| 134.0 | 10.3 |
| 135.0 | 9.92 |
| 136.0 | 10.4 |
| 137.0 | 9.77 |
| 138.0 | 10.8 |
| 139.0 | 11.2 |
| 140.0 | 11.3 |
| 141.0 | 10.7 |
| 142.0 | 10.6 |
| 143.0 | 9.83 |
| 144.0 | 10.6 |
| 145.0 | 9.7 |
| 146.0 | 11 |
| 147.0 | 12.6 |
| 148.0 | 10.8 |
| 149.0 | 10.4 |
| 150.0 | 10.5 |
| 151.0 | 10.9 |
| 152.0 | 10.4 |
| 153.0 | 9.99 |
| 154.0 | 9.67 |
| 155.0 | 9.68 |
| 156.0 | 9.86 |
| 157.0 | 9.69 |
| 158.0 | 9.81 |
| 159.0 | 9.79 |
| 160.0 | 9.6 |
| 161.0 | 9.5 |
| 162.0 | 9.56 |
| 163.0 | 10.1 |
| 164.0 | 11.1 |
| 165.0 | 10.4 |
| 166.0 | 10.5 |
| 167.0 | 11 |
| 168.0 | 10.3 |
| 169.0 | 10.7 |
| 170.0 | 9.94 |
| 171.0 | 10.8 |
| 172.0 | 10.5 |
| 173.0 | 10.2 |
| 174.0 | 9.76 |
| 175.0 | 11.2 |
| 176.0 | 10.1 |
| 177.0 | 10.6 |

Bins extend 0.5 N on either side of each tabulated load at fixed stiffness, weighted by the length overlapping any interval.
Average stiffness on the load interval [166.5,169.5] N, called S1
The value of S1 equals 10.7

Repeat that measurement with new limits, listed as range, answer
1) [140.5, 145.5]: 10.3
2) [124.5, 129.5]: 7.46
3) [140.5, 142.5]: 10.6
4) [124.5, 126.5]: 7.21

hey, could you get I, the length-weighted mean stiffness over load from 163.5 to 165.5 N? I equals 10.8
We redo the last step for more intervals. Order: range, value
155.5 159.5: 9.79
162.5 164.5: 10.6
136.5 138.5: 10.3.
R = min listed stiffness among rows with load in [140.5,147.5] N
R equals 9.7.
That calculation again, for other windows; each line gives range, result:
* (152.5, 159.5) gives 9.67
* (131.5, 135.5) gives 9.05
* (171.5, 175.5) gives 9.76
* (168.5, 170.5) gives 9.94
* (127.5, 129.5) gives 7.59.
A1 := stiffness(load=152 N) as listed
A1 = 10.4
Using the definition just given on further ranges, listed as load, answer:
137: 9.77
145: 9.7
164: 11.1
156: 9.86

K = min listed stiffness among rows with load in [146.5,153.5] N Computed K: 9.99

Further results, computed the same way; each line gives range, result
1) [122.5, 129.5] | 6.86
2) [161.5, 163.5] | 9.56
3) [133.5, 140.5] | 9.77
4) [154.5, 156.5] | 9.68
